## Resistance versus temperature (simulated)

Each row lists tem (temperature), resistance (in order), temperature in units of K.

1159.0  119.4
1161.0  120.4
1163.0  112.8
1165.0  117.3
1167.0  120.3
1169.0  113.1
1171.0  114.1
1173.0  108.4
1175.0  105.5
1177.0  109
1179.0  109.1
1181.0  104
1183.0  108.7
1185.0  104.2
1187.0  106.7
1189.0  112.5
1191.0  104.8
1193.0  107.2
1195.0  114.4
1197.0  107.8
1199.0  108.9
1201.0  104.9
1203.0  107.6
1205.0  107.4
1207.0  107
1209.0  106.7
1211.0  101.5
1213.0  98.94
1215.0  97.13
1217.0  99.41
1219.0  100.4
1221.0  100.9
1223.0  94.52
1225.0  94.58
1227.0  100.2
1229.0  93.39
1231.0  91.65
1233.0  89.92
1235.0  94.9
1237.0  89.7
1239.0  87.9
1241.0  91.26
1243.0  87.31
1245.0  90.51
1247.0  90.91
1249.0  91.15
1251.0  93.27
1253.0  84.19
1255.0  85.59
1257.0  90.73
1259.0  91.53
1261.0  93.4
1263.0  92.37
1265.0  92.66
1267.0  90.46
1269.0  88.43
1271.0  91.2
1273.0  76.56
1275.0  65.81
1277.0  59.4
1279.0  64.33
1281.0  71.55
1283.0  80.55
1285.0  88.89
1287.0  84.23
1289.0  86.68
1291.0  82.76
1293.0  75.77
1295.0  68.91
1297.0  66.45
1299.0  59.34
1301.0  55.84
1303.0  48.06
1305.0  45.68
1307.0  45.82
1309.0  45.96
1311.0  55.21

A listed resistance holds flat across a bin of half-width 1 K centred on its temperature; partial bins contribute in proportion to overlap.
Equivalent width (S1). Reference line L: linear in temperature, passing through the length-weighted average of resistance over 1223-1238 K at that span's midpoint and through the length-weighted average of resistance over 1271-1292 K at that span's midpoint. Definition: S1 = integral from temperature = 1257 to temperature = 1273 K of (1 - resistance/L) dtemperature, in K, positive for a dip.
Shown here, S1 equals -1.6 K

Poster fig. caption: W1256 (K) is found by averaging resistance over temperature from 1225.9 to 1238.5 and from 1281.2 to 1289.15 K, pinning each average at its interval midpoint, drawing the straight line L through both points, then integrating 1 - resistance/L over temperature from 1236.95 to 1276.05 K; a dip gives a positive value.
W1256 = 0.2 K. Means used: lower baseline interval 93.1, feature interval 88.2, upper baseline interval 83.6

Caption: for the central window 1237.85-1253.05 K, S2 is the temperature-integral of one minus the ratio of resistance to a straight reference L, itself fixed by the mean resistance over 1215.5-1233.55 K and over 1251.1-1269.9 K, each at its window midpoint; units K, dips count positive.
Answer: 0.5 K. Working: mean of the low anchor 96.3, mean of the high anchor 90.1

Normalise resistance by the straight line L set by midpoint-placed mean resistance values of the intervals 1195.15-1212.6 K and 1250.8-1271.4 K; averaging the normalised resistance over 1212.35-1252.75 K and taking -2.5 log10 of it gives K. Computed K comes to 0.053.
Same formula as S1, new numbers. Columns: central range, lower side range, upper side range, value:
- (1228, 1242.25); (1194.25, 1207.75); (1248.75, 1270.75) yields 0.97 K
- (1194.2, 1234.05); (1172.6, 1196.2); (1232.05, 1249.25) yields -1.05 K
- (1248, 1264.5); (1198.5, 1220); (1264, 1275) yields -0.12 K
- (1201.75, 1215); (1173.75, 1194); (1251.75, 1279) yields -0.53 K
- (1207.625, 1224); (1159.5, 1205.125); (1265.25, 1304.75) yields -0.30 K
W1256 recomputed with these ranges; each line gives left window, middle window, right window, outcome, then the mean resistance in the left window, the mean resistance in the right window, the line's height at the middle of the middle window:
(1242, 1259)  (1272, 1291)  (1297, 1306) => -2.43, 89.3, 53.8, 67.7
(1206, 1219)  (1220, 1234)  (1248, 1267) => 0.44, 102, 90.5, 98.1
